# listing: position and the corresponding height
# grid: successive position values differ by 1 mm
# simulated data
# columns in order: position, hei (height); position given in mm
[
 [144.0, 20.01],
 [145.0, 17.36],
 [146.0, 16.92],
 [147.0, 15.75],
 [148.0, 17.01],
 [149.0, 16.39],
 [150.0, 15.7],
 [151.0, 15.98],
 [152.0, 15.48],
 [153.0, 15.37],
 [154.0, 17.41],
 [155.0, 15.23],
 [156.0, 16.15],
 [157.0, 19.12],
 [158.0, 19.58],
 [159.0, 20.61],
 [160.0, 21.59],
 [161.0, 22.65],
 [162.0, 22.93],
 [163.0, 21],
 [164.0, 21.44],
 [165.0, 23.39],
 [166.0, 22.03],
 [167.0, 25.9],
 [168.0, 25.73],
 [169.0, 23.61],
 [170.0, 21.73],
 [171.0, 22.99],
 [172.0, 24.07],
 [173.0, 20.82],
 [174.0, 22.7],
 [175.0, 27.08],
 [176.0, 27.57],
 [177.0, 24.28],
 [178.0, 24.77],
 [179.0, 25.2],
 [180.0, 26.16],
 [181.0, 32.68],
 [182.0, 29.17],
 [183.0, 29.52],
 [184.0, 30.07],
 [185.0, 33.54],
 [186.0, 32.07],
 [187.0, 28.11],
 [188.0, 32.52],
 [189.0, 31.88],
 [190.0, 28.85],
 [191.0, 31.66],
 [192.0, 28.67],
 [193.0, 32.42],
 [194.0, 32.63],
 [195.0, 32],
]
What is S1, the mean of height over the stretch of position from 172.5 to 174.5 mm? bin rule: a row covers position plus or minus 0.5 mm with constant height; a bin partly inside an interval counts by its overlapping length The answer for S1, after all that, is 21.8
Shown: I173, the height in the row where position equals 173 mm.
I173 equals 20.82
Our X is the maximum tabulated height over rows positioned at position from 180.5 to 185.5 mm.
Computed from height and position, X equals 33.54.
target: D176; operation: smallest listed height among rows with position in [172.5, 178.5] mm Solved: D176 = 20.82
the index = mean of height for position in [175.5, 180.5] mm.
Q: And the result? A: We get 25.6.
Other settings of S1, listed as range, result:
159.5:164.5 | 21.9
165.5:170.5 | 23.8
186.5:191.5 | 30.6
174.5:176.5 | 27.3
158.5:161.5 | 21.6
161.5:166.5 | 22.2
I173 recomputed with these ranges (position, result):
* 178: 24.77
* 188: 32.52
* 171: 22.99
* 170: 21.73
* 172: 24.07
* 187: 28.11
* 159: 20.61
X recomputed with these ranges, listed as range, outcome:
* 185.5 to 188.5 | 32.52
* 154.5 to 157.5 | 19.12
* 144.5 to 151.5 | 17.36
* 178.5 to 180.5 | 26.16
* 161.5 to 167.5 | 25.9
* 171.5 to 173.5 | 24.07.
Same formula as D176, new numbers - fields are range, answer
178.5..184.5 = 25.2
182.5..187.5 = 28.11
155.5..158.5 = 16.15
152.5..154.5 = 15.37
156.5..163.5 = 19.12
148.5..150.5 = 15.7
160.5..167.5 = 21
